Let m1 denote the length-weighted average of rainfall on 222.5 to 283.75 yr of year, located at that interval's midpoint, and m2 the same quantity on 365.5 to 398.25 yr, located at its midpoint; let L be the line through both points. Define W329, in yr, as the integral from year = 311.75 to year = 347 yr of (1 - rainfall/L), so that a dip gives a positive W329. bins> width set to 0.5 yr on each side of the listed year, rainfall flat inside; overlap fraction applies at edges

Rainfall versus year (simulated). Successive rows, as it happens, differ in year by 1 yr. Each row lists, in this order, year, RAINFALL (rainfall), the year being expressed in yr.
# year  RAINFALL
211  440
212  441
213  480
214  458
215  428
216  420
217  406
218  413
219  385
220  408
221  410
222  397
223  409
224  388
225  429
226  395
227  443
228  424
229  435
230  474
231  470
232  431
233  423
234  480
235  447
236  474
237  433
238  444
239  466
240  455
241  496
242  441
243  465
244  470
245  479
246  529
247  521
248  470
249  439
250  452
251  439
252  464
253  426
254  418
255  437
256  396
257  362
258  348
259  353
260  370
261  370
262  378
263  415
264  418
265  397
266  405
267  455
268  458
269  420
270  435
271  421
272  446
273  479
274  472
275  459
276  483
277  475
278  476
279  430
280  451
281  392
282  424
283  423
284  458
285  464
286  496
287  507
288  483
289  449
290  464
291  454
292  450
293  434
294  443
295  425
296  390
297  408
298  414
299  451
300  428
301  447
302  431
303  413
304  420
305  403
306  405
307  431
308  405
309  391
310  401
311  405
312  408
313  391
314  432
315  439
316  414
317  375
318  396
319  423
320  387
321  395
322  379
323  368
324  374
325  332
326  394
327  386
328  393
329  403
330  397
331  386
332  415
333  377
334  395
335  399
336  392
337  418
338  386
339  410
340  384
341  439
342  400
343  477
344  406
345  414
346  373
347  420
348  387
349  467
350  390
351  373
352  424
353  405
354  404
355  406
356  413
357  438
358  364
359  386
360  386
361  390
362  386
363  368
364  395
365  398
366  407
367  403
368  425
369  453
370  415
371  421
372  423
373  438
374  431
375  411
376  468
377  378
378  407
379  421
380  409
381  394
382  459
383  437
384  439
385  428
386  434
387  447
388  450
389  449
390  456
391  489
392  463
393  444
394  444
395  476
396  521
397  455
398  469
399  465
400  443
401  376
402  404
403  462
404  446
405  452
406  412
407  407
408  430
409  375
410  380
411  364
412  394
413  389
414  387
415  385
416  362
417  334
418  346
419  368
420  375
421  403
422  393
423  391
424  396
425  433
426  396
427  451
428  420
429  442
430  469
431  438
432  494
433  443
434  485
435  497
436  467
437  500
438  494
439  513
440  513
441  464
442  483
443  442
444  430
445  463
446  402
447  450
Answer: 3.1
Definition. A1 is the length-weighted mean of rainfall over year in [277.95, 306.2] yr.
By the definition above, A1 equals 439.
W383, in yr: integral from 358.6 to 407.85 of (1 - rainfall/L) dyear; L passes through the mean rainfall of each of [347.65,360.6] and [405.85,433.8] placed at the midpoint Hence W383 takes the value -3.2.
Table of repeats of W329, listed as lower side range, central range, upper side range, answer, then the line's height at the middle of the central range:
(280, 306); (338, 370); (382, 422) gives 1.7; 429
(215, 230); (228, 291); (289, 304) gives -3.0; 423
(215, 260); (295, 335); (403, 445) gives 2.7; 431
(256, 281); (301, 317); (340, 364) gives 0.1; 414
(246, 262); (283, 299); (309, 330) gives -1.7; 406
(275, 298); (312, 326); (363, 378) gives 1.4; 436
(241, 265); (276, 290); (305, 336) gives -1.4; 415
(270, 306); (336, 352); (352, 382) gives 0.4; 420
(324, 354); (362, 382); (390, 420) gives -0.2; 410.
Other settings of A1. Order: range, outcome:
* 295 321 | 412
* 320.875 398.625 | 415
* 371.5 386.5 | 425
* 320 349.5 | 399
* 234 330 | 429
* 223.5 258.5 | 445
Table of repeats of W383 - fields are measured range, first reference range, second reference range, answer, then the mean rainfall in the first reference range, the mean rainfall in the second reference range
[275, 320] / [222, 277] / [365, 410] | 0.4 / 437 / 434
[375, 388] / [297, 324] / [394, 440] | -0.2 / 409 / 428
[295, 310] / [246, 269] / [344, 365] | -0.2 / 420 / 400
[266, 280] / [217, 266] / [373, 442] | -0.7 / 430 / 432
